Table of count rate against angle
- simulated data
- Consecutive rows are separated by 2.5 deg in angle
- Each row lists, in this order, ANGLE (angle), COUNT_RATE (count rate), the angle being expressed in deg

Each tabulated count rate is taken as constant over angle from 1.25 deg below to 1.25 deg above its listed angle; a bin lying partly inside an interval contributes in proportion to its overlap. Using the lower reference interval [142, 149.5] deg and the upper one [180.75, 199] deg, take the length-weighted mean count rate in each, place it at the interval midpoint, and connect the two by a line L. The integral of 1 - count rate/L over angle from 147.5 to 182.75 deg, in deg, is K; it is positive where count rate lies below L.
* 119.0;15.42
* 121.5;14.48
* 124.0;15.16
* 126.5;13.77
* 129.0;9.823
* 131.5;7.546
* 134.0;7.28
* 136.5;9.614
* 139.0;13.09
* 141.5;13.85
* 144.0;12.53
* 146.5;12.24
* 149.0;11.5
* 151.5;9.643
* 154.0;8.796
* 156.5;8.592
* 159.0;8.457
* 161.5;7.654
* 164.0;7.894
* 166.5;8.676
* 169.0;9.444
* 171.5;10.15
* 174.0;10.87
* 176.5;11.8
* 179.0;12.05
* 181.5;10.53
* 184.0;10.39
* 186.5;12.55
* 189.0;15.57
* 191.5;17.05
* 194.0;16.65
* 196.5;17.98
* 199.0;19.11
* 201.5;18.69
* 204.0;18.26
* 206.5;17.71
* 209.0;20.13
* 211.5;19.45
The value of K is 9.7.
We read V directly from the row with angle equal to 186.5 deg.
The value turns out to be 12.55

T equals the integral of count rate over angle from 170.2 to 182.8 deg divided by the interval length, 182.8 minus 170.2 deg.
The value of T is 11.1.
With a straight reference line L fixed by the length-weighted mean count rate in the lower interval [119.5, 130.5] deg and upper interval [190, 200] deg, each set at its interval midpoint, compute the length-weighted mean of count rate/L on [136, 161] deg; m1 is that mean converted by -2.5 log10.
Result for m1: 0.34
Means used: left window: 13.3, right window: 17.6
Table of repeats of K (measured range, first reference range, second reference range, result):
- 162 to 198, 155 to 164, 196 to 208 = 2.8 deg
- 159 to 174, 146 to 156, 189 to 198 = 4.5 deg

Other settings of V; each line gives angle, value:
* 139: 13.09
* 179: 12.05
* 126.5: 13.77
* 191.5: 17.05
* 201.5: 18.69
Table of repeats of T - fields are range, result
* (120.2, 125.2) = 14.8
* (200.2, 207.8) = 18.2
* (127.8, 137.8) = 8.58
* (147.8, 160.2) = 9.39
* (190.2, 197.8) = 17.2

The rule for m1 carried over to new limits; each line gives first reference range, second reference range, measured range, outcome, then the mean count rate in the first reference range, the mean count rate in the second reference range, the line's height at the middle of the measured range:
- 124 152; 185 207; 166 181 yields 0.36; 11.2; 17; 14.7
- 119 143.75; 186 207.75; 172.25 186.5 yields 0.37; 11.9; 17.2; 15.8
